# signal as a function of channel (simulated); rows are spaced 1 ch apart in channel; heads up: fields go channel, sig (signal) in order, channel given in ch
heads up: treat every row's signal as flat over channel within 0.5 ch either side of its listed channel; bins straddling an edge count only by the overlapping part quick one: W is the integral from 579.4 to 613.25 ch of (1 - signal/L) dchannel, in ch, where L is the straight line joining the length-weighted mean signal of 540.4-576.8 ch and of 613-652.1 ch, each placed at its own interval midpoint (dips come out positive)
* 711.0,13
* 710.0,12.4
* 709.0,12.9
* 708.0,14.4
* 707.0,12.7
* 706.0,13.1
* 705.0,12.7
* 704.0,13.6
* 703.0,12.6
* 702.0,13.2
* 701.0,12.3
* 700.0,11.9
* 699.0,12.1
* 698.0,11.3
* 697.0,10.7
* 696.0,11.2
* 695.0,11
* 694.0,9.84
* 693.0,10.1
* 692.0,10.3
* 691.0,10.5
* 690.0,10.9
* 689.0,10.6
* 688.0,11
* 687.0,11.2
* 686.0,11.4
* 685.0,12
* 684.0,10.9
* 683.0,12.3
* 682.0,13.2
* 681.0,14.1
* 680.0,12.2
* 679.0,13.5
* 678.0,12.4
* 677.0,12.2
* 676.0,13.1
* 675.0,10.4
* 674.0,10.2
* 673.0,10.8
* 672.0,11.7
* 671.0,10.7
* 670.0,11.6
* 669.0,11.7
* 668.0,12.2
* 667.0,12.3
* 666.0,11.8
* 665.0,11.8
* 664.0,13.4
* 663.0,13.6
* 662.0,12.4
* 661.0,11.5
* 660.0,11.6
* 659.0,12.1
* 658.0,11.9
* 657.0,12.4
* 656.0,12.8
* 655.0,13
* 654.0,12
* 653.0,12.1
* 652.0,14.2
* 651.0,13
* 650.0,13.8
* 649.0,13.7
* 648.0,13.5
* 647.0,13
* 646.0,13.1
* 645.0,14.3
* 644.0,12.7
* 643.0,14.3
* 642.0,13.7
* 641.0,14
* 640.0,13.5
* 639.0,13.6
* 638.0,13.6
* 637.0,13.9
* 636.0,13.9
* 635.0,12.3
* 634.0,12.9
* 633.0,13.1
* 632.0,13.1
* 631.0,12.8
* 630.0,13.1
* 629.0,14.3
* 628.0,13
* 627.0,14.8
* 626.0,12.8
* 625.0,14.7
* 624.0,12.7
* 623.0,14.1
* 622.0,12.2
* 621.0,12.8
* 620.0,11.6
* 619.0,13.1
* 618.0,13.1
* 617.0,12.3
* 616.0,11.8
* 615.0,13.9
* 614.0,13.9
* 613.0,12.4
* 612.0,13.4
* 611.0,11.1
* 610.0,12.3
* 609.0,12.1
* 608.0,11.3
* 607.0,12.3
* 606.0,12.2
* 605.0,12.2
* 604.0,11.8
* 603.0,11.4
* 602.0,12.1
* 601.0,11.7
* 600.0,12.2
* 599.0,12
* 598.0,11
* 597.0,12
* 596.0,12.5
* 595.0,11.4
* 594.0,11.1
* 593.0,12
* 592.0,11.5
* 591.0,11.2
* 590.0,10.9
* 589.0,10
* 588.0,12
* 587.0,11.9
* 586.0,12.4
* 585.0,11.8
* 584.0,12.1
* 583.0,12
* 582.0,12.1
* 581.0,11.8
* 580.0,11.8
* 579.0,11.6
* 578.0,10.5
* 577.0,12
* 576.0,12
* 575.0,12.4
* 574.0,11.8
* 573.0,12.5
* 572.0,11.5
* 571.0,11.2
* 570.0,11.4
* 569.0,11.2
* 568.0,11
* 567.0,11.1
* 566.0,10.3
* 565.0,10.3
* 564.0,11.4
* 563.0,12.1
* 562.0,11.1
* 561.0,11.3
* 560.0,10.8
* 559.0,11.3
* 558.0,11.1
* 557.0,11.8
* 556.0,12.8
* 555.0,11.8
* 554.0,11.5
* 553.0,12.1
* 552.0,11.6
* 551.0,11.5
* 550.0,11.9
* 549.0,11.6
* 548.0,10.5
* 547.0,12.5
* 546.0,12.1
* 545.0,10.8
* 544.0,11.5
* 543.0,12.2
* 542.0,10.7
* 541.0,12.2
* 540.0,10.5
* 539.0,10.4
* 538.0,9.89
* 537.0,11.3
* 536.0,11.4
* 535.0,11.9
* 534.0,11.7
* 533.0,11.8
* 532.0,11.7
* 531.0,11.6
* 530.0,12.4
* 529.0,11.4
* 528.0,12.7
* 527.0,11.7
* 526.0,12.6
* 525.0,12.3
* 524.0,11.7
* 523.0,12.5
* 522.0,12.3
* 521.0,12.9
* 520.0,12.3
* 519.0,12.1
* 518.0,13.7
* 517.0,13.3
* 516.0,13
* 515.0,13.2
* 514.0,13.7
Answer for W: 1.7 ch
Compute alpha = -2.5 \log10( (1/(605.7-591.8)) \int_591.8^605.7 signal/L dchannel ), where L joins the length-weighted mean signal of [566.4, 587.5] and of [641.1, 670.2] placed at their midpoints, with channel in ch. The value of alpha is 0.020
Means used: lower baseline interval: 11.7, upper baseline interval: 12.8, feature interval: 11.8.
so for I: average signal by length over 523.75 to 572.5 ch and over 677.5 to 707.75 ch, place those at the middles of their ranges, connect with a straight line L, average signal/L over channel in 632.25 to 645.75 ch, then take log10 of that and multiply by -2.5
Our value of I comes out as -0.154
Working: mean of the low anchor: 11.5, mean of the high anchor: 11.8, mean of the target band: 13.5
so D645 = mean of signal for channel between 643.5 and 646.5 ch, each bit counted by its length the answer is 13.4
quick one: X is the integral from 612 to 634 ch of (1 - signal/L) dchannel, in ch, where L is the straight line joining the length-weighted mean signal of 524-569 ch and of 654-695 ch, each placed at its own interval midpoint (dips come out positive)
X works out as -2.7 ch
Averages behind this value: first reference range 11.5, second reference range 11.8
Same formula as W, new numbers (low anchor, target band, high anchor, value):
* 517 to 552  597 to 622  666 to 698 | -1.30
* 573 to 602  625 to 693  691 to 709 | -3.90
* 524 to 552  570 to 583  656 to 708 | -0.11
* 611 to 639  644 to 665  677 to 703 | -0.64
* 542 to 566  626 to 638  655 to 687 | -1.50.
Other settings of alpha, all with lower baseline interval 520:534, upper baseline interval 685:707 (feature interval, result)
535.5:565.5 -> 0.06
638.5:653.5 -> -0.15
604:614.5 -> -0.04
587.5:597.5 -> 0.04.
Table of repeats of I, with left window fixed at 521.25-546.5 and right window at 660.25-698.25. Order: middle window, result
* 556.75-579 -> 0.03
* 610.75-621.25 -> -0.09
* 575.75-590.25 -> 0.00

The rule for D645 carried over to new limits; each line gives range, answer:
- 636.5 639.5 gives 13.7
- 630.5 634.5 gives 13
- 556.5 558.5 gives 11.4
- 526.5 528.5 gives 12.2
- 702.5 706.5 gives 13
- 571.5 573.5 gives 12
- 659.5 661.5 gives 11.6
